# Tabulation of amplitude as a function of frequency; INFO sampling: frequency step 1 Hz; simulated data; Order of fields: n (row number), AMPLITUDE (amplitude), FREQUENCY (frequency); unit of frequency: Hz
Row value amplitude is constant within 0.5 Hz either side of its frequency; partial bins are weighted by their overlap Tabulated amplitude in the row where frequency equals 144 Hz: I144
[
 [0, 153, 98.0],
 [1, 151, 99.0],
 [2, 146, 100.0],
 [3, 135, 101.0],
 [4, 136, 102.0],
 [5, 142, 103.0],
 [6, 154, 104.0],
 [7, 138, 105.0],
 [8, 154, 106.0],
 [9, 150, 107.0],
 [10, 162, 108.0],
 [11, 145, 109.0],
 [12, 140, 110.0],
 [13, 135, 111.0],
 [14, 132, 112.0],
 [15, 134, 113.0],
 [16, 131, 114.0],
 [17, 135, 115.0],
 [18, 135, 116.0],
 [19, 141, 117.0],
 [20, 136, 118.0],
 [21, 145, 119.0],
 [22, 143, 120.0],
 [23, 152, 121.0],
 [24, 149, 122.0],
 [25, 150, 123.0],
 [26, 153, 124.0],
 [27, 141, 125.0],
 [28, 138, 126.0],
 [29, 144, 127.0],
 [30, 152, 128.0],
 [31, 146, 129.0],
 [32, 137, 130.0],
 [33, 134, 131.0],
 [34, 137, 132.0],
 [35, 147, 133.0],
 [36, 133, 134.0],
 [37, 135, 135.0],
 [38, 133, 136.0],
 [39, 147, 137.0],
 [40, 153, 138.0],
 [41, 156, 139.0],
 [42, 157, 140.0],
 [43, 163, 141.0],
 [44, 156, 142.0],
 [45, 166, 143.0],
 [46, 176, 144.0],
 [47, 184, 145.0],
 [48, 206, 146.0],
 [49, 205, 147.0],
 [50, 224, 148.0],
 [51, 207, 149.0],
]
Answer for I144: 176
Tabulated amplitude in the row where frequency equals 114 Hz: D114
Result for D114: 131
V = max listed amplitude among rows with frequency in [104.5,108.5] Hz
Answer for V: 162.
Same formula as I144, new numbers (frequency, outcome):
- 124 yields 153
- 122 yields 149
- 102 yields 136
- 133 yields 147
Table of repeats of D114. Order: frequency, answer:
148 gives 224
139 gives 156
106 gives 154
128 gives 152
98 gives 153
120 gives 143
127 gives 144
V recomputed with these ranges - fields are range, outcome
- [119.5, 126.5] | 153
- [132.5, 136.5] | 147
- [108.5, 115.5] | 145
